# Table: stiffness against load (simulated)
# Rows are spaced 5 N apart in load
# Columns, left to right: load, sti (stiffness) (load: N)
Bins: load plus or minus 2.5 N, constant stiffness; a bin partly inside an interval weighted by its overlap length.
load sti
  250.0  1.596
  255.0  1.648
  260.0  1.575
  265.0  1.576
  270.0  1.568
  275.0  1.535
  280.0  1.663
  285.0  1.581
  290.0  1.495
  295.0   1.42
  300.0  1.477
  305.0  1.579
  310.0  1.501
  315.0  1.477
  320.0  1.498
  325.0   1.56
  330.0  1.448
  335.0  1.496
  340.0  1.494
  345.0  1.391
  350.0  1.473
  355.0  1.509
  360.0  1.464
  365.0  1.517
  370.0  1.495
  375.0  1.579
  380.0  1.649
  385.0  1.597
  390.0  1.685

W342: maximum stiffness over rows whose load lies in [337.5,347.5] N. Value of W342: 1.494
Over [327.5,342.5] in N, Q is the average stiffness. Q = 1.48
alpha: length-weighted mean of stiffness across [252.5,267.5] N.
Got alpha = 1.6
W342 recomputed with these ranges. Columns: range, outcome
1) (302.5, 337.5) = 1.579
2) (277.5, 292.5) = 1.663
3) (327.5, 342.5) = 1.496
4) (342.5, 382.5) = 1.649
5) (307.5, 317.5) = 1.501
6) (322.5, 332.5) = 1.56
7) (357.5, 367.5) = 1.517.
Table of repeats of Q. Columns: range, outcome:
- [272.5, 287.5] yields 1.59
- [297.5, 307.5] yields 1.53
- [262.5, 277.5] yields 1.56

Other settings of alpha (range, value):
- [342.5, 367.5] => 1.47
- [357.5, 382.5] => 1.54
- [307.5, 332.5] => 1.5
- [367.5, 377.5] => 1.54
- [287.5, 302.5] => 1.46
